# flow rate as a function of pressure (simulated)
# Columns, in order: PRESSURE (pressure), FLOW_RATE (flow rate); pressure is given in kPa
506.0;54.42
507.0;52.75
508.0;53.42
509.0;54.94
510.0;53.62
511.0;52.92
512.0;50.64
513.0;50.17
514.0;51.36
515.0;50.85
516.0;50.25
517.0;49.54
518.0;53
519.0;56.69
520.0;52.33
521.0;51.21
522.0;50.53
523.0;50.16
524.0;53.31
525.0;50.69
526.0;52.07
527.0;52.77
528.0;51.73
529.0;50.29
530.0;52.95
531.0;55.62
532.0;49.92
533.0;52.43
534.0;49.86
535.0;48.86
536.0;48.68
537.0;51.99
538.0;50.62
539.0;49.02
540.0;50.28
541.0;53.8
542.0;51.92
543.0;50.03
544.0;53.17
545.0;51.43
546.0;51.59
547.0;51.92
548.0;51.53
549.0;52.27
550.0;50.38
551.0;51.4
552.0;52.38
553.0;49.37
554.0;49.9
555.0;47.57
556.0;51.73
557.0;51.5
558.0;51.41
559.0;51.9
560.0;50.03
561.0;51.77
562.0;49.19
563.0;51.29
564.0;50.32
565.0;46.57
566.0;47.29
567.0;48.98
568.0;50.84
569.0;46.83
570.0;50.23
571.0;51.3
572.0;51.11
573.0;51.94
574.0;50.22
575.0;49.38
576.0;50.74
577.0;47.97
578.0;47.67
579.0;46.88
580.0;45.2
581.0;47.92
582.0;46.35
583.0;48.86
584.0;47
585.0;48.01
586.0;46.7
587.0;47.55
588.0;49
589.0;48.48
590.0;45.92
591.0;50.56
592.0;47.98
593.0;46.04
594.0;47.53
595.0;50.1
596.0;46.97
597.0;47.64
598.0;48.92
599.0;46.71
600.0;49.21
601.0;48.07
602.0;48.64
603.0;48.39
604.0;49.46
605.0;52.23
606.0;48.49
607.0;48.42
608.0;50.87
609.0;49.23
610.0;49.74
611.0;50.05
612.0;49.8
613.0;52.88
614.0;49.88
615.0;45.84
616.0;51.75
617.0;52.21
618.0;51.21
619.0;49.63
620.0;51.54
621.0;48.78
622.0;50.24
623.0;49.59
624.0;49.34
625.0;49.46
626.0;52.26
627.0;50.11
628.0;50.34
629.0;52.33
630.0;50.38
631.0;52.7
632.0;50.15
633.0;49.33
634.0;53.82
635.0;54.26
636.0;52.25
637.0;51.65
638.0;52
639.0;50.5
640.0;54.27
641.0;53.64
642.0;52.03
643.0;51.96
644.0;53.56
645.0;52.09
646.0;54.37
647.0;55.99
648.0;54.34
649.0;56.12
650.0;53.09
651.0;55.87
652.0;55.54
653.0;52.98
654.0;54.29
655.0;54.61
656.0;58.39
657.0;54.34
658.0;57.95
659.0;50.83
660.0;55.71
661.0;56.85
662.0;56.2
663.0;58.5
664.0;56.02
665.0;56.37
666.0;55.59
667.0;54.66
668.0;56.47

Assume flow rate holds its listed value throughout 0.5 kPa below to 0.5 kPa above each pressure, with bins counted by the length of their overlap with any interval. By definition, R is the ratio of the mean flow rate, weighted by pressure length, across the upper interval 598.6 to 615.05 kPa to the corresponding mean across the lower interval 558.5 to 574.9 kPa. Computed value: 0.99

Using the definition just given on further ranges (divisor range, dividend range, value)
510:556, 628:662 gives 1.04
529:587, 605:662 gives 1.04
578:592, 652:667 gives 1.17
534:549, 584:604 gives 0.94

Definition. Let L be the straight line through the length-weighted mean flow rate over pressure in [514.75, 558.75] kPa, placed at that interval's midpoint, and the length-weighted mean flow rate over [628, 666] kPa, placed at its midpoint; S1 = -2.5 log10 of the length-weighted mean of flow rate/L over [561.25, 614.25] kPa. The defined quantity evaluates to 0.08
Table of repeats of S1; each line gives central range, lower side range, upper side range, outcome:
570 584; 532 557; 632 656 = 0.06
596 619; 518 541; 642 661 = 0.08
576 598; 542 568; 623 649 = 0.08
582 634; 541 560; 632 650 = 0.06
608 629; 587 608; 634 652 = 0.01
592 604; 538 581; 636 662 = 0.08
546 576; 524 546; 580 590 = -0.02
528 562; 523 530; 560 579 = -0.01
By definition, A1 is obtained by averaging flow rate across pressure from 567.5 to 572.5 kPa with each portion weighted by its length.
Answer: 50.1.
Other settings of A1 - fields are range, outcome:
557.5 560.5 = 51.1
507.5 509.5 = 54.2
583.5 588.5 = 47.7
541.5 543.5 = 51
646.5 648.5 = 55.2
